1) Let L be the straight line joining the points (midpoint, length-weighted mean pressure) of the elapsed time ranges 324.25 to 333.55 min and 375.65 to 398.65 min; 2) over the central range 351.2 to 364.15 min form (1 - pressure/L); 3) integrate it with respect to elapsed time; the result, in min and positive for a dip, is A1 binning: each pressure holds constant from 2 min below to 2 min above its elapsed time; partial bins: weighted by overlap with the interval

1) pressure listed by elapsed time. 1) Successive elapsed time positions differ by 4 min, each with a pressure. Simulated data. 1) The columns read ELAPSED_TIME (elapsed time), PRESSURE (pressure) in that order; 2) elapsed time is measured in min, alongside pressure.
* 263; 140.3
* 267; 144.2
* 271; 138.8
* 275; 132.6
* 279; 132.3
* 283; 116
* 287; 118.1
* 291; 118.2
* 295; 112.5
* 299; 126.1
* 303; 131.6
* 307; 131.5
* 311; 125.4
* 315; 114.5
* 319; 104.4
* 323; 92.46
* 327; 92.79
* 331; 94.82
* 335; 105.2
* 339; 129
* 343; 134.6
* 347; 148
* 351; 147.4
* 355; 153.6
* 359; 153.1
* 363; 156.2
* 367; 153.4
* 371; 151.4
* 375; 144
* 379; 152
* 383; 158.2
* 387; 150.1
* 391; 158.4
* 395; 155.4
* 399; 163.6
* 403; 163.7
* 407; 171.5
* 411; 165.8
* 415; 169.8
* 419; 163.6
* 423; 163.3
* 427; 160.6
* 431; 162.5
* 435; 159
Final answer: -3.0 min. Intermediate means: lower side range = 94.4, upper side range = 155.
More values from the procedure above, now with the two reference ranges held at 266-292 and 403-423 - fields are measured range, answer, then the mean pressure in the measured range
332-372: 2.1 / 142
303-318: 1.5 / 124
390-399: 0.2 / 158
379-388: 0.2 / 154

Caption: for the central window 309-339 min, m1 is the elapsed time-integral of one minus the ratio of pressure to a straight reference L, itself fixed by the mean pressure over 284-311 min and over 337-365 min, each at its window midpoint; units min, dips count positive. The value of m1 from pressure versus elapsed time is 6.3 min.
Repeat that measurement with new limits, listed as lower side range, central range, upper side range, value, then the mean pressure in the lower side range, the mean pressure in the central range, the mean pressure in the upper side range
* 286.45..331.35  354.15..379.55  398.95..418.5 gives -1.3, 114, 152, 167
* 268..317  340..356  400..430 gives -0.1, 125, 144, 165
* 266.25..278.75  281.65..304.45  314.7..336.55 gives 0.4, 137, 120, 99.5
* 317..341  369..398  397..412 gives -0.9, 103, 153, 166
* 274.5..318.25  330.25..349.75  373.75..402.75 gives 1.9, 123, 125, 155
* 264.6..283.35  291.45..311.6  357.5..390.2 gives 2.1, 134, 125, 153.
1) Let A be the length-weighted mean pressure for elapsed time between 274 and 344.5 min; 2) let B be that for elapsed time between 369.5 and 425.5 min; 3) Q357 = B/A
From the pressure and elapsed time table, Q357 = 1.36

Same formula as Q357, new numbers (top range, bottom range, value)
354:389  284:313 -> 1.24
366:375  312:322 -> 1.38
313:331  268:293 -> 0.79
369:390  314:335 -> 1.52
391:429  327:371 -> 1.20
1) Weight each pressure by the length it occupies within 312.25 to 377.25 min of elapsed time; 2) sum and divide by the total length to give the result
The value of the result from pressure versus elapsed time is 130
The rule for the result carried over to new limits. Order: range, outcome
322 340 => 102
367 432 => 159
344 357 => 149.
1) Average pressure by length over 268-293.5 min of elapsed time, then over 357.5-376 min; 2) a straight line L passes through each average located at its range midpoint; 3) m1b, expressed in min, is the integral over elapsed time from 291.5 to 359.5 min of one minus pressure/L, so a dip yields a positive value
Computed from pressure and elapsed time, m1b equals 8.4 min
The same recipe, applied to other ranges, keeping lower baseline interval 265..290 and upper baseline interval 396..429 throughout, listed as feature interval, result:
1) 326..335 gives 3.0 min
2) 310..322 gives 2.4 min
